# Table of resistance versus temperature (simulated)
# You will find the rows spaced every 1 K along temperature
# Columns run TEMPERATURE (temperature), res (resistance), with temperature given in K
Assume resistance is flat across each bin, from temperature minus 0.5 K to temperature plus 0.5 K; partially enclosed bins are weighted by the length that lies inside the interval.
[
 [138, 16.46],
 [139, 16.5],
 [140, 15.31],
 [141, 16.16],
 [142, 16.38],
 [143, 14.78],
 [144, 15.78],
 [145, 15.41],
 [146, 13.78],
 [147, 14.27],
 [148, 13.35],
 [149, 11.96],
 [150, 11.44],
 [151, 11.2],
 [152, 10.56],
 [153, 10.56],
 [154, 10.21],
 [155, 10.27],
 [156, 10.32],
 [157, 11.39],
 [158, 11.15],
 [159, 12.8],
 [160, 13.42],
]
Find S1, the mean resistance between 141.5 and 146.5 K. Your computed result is 15.2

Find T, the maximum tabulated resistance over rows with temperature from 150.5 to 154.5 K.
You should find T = 11.2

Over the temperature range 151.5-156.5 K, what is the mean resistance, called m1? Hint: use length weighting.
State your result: 10.4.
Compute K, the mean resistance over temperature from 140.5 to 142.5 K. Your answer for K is 16.3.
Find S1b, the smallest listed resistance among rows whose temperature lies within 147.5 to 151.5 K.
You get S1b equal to 11.2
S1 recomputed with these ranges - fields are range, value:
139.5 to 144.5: 15.7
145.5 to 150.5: 13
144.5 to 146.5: 14.6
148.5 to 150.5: 11.7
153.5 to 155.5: 10.2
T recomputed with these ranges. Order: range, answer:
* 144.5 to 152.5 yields 15.41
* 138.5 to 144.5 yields 16.5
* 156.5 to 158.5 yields 11.39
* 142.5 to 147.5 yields 15.78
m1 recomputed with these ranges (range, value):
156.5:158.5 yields 11.3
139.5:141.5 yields 15.7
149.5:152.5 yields 11.1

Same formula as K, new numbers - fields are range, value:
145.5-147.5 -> 14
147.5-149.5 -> 12.7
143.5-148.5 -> 14.5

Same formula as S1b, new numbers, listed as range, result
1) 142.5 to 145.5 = 14.78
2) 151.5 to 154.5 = 10.21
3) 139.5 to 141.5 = 15.31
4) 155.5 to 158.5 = 10.32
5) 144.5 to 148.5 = 13.35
